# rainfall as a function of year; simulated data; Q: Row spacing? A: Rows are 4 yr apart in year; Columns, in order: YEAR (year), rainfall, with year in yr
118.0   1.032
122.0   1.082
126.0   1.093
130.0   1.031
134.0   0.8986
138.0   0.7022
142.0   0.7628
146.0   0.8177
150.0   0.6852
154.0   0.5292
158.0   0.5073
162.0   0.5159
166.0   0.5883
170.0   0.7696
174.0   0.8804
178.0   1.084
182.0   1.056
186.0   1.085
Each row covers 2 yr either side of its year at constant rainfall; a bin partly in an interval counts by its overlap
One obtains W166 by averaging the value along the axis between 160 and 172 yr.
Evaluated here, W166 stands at 0.625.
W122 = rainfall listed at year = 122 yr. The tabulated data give 1.082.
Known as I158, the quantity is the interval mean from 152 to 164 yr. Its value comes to 0.517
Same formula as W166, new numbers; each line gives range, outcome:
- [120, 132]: 1.07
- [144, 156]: 0.677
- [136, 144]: 0.733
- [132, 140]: 0.8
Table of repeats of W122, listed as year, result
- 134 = 0.8986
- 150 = 0.6852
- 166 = 0.5883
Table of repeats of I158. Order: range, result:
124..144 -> 0.898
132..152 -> 0.773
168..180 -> 0.911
